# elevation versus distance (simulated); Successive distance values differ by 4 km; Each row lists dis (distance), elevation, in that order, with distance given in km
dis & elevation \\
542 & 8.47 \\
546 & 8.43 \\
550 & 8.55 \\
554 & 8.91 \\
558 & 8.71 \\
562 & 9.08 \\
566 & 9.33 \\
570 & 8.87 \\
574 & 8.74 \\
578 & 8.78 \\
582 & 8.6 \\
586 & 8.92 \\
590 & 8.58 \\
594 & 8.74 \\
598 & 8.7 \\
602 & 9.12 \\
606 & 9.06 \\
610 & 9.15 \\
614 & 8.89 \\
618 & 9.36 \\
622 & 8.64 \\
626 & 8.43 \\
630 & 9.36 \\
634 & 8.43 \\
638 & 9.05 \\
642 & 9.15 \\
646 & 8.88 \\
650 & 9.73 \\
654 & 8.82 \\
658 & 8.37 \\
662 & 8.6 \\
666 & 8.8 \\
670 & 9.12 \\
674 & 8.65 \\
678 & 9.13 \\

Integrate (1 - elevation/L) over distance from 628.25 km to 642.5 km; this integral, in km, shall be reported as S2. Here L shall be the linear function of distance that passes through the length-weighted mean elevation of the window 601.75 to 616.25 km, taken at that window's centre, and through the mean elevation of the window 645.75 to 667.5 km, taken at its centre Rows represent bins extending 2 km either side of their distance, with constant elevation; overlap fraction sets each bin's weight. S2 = 0.0 km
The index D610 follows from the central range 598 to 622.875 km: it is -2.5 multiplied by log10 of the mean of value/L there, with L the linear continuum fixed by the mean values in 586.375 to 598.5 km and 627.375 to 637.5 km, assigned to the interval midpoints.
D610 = -0.03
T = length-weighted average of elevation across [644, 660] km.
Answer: 8.95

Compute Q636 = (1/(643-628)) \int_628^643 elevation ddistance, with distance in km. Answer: 8.99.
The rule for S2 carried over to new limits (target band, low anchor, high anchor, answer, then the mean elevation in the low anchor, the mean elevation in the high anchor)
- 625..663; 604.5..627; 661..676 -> -0.1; 8.94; 8.81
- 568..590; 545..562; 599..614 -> 0.3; 8.71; 9.05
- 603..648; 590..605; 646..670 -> -0.5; 8.83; 8.89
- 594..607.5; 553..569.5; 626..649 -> 0.1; 9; 8.96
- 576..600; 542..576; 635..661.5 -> 0.4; 8.81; 8.96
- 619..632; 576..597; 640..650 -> 0.2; 8.72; 9.16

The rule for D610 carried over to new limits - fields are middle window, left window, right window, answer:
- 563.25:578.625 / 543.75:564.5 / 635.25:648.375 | -0.02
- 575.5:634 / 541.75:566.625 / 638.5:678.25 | 0.00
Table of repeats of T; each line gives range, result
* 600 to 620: 9.12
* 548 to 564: 8.81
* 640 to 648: 9.02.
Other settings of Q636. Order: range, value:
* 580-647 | 8.89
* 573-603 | 8.76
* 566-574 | 8.95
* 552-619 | 8.91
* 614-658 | 8.95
